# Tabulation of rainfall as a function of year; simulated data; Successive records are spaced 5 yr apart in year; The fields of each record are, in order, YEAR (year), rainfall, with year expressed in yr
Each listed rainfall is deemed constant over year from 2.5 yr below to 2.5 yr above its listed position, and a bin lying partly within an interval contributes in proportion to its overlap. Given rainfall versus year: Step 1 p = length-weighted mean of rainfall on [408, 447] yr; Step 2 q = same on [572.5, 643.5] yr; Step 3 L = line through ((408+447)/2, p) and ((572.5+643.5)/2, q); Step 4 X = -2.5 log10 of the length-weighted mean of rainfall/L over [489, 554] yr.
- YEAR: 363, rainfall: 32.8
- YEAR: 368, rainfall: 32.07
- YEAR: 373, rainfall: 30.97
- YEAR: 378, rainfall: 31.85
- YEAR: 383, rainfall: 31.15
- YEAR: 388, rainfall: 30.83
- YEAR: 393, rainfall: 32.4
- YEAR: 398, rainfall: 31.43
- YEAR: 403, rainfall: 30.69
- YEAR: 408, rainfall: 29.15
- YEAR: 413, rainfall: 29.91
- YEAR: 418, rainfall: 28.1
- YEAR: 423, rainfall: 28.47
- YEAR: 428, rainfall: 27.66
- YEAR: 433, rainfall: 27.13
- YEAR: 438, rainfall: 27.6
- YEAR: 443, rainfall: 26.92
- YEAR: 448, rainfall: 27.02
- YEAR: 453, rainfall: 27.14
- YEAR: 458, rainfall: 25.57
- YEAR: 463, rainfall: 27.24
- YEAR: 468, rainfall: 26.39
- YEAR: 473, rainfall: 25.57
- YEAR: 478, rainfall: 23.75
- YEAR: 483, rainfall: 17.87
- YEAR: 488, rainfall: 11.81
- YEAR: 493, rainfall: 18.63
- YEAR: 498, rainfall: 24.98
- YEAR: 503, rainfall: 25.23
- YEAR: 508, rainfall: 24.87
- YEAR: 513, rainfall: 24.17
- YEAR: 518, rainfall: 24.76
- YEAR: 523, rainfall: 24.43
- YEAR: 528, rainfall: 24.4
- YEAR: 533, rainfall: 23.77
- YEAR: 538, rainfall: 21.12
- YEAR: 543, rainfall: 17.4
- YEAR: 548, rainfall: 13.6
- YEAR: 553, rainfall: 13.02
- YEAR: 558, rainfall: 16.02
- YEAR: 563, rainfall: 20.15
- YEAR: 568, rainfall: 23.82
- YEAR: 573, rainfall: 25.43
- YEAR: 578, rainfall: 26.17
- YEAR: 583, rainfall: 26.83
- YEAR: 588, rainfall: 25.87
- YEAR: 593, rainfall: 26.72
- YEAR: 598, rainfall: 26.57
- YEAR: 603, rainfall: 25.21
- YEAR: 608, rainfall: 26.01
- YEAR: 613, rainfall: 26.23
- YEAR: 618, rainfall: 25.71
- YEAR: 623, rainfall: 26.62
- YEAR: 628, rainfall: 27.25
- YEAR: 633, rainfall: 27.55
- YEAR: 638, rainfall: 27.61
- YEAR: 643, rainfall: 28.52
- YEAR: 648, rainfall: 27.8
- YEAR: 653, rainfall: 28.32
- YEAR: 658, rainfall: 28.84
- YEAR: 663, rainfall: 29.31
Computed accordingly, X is 0.26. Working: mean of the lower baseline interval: 28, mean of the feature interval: 21.5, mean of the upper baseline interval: 26.5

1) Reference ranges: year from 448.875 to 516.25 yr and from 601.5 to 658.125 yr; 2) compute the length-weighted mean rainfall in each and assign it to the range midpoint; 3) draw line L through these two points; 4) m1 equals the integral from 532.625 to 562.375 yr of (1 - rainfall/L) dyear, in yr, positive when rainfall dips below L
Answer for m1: 9.3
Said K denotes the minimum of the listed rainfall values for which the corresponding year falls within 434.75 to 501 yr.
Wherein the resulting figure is 11.81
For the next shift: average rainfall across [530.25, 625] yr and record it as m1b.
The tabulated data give 22.9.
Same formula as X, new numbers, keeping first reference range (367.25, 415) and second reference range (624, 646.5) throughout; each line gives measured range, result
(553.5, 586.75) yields 0.25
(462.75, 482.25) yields 0.20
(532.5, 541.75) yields 0.33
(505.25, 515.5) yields 0.20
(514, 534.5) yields 0.20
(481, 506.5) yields 0.43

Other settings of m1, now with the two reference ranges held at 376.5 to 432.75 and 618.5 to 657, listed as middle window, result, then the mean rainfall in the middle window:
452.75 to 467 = 1.40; 26.5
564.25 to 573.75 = 1.48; 23.9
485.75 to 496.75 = 4.80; 16.4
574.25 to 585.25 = 0.72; 26.4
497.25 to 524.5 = 3.94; 24.7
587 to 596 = 0.55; 26.4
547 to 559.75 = 6.40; 14.2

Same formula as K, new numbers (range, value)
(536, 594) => 13.02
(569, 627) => 25.21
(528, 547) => 17.4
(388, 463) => 25.57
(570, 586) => 25.43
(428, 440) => 27.13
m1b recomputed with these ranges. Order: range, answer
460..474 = 26.5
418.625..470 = 27.2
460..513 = 22.7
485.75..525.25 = 22.4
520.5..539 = 23.6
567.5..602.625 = 26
